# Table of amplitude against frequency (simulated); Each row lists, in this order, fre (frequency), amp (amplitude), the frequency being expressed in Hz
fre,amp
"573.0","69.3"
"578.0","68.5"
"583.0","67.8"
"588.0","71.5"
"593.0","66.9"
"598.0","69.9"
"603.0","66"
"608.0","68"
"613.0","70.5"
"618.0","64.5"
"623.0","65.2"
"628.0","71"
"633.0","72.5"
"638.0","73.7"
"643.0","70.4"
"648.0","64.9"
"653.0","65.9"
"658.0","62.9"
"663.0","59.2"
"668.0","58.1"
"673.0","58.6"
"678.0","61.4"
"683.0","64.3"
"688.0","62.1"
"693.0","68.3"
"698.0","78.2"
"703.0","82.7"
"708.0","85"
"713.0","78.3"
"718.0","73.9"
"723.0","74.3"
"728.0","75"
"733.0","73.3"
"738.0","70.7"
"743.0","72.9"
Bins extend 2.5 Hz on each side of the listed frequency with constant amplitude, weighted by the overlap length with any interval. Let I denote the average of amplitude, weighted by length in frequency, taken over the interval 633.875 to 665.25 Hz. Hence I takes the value 66.6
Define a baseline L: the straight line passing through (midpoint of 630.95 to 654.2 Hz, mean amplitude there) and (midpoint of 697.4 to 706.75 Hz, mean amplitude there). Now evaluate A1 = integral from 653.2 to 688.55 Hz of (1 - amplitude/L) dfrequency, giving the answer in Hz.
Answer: 6.6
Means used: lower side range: 69.6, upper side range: 81.5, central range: 61.2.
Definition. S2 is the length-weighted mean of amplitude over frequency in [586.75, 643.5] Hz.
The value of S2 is 69.1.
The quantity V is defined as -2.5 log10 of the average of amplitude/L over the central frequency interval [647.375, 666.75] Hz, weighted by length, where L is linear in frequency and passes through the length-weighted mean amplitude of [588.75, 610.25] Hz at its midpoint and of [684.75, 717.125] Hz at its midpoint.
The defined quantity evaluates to 0.15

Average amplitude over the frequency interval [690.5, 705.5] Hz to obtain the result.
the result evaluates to 76.4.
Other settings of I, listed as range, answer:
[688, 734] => 75.9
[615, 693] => 65.1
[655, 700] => 63.5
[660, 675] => 58.8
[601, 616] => 68.1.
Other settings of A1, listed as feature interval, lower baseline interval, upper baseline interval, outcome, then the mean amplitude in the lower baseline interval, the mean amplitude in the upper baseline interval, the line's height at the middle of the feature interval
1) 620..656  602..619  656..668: -2.9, 67.6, 60.4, 63.7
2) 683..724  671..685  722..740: -4.6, 61.4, 73.3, 67.2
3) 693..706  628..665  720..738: -1.2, 67.4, 73.7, 71.5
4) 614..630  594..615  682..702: 0.4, 68.4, 69.6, 68.7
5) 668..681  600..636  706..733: 2.4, 68.3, 76.8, 73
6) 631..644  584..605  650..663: -1.5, 68.6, 63.4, 65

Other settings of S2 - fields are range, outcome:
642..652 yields 67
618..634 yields 68.5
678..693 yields 63.8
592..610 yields 67.8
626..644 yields 72.1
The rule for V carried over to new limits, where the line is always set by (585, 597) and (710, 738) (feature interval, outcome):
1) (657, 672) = 0.209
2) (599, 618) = 0.034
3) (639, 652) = 0.052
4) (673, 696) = 0.149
